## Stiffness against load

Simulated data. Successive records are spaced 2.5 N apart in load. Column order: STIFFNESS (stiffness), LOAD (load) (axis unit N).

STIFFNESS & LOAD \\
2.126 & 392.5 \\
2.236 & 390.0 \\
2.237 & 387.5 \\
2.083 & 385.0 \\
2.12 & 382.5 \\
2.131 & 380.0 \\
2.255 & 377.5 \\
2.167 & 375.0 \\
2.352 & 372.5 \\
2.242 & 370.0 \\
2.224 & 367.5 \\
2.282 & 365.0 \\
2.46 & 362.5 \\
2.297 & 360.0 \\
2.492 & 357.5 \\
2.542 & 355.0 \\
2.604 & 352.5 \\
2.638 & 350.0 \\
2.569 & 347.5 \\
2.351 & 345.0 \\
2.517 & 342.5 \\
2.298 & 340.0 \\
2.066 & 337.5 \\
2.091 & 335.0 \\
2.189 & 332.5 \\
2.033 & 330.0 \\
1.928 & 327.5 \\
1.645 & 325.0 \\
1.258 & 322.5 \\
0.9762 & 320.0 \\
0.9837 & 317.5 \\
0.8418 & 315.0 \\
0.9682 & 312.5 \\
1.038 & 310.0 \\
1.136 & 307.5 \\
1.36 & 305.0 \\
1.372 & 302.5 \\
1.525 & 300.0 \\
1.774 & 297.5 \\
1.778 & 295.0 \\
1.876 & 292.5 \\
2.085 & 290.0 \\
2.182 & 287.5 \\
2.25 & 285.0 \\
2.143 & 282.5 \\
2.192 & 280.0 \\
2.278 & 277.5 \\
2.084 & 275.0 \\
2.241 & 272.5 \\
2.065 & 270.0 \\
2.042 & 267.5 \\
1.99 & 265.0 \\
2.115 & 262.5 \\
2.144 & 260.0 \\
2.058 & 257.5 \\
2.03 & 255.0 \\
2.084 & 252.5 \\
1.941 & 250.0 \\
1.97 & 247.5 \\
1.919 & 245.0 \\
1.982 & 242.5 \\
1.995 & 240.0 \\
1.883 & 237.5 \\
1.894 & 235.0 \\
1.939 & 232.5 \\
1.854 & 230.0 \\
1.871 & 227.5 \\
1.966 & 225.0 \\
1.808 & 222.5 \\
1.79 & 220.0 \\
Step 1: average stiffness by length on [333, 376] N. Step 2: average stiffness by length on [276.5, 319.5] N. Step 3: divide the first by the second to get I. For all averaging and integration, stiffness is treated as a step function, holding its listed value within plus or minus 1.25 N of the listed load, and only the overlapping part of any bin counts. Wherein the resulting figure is 1.5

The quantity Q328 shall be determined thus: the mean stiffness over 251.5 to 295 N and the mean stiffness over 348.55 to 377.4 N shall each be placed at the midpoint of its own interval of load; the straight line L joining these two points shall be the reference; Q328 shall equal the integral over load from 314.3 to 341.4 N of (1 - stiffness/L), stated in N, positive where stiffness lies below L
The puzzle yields 7.1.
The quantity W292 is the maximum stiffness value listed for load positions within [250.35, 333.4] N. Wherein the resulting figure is 2.278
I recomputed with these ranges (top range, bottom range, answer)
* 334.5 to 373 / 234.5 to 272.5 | 1.18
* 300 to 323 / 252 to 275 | 0.54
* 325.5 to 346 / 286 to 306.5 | 1.24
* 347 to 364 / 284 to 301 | 1.30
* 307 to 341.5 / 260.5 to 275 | 0.74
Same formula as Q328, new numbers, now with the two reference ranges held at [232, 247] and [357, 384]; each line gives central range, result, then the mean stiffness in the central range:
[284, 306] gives 2.9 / 1.8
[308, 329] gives 9.1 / 1.21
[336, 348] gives -0.8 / 2.34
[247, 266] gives -0.6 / 2.05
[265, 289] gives -1.4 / 2.15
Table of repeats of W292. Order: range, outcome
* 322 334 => 2.189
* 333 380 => 2.638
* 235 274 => 2.241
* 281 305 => 2.25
